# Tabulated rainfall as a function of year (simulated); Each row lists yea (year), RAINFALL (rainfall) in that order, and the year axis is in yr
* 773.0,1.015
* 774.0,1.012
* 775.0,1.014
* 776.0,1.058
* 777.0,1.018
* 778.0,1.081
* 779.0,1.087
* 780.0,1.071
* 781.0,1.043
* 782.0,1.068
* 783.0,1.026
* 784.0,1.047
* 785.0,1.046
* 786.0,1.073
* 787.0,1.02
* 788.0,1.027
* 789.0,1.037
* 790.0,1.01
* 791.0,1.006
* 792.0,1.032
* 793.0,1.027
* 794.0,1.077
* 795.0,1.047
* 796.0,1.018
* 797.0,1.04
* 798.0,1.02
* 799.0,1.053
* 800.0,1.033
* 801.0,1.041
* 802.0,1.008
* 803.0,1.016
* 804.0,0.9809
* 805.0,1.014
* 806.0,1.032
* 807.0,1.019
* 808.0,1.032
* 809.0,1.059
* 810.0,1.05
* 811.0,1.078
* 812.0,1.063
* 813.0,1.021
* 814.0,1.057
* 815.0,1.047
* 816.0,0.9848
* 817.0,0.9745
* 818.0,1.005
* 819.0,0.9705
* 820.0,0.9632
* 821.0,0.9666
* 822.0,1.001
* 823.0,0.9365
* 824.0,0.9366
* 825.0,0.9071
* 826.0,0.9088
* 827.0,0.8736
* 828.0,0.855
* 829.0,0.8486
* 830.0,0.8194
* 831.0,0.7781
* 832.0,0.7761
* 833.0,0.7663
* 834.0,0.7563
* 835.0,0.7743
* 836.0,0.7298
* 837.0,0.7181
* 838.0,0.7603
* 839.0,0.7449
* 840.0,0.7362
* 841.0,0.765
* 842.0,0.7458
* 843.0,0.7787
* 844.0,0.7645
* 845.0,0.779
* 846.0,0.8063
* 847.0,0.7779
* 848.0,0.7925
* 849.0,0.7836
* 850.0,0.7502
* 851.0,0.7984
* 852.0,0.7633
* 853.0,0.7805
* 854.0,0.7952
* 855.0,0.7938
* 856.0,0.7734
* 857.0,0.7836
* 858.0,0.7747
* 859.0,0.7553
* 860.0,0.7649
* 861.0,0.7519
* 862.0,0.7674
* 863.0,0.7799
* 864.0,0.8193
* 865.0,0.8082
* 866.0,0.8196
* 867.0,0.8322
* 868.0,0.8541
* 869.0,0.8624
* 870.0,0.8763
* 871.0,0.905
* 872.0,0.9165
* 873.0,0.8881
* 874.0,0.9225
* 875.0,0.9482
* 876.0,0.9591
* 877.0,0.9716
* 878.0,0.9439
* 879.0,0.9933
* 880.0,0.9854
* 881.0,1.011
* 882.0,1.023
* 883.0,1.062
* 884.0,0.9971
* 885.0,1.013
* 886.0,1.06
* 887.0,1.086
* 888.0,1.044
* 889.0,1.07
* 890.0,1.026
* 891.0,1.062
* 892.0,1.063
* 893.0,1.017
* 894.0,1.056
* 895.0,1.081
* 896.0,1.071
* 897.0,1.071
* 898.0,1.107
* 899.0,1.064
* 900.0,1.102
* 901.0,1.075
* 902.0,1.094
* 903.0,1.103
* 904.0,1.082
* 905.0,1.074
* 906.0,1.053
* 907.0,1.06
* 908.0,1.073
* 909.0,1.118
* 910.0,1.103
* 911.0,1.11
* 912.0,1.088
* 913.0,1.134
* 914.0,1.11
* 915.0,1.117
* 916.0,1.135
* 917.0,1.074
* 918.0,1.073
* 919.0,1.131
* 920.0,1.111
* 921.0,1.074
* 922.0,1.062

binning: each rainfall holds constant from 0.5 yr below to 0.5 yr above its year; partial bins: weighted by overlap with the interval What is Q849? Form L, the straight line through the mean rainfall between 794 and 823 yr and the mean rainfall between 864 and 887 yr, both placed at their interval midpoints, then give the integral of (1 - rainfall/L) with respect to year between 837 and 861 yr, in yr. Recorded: 5.0 yr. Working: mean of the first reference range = 1.02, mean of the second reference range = 0.939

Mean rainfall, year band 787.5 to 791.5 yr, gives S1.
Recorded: 1.02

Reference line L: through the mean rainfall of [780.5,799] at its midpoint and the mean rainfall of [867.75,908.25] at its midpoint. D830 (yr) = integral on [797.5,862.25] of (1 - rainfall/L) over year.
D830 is 9.4 yr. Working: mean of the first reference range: 1.04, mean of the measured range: 0.88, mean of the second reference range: 1.02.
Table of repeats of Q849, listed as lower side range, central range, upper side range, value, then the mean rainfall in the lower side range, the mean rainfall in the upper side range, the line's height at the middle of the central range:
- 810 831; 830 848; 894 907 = 4.05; 0.959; 1.08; 0.987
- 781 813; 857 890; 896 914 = 4.90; 1.04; 1.09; 1.07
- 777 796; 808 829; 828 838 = -2.91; 1.04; 0.777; 0.861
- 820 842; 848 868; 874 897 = 3.00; 0.828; 1.02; 0.925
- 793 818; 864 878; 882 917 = 2.28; 1.03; 1.08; 1.06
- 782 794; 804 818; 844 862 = -1.28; 1.04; 0.777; 0.944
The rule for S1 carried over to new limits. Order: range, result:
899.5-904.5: 1.09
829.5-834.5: 0.779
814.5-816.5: 1.02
